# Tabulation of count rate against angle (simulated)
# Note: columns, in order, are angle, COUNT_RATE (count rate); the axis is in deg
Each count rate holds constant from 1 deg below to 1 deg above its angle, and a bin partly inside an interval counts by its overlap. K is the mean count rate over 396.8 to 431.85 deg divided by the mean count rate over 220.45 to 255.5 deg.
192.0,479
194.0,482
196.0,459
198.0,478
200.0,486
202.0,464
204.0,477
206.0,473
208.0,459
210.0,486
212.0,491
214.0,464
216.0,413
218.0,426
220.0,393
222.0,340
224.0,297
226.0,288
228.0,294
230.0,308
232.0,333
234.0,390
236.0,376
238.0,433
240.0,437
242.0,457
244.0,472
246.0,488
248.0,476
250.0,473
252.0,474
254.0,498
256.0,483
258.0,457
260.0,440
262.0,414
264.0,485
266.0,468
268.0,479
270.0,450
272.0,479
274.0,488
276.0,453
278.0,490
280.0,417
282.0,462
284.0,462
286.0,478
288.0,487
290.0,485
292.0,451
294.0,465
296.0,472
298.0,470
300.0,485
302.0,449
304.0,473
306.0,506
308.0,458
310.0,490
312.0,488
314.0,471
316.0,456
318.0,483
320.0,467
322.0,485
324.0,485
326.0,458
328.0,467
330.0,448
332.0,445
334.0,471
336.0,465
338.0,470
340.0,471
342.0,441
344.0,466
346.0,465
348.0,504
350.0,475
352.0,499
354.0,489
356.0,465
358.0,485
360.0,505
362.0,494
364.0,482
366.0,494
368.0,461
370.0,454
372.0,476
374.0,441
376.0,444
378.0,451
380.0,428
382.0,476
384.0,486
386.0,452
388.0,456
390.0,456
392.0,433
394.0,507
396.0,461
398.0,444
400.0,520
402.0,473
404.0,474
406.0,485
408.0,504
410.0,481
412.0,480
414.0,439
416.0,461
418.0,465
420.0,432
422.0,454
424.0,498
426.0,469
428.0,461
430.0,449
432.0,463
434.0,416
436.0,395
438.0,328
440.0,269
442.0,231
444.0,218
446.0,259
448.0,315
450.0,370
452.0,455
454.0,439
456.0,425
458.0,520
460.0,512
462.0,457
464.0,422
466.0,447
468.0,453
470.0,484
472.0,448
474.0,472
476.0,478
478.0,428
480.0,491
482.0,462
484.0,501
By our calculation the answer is 1.17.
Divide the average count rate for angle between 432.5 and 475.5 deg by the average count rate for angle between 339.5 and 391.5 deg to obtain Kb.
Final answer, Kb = 0.85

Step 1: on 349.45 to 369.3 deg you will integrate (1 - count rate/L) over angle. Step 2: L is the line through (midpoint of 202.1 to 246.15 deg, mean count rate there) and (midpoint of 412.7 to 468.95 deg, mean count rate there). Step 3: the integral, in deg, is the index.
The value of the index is -3.6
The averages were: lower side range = 408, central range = 485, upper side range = 412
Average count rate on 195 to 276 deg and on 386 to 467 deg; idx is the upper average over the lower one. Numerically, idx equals 0.99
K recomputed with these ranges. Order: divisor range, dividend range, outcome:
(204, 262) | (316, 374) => 1.12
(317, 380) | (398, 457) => 0.89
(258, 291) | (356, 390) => 1.01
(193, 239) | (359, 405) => 1.13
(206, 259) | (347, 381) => 1.13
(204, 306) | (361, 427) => 1.06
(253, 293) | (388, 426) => 1.01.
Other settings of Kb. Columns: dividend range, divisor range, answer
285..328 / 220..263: 1.16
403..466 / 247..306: 0.90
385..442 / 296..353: 0.95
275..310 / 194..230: 1.11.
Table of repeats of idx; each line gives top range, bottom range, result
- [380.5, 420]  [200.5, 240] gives 1.17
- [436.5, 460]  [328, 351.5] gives 0.76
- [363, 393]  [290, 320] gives 0.97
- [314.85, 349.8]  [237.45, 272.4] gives 1.01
